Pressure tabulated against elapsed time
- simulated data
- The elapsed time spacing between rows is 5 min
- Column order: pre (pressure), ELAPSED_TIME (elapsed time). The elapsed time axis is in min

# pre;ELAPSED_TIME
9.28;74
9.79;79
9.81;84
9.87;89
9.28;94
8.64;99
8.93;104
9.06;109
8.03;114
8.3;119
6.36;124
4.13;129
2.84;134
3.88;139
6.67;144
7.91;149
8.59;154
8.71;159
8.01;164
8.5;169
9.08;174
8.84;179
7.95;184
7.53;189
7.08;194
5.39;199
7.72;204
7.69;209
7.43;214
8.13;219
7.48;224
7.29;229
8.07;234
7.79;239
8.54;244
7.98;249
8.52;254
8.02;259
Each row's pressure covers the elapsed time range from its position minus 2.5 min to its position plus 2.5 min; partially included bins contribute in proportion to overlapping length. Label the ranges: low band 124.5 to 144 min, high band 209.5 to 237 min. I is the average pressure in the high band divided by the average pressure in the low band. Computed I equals 1.79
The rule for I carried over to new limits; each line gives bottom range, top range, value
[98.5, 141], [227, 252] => 1.20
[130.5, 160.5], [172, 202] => 1.21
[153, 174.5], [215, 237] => 0.91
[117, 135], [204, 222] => 1.40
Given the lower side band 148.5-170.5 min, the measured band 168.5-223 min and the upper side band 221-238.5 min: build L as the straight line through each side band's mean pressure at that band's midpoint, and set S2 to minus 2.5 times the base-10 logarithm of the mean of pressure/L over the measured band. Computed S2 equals 0.04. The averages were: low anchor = 8.38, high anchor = 7.65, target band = 7.72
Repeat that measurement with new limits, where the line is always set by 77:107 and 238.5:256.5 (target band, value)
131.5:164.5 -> 0.33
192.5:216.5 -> 0.21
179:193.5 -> 0.11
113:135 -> 0.46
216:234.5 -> 0.10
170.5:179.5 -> -0.02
